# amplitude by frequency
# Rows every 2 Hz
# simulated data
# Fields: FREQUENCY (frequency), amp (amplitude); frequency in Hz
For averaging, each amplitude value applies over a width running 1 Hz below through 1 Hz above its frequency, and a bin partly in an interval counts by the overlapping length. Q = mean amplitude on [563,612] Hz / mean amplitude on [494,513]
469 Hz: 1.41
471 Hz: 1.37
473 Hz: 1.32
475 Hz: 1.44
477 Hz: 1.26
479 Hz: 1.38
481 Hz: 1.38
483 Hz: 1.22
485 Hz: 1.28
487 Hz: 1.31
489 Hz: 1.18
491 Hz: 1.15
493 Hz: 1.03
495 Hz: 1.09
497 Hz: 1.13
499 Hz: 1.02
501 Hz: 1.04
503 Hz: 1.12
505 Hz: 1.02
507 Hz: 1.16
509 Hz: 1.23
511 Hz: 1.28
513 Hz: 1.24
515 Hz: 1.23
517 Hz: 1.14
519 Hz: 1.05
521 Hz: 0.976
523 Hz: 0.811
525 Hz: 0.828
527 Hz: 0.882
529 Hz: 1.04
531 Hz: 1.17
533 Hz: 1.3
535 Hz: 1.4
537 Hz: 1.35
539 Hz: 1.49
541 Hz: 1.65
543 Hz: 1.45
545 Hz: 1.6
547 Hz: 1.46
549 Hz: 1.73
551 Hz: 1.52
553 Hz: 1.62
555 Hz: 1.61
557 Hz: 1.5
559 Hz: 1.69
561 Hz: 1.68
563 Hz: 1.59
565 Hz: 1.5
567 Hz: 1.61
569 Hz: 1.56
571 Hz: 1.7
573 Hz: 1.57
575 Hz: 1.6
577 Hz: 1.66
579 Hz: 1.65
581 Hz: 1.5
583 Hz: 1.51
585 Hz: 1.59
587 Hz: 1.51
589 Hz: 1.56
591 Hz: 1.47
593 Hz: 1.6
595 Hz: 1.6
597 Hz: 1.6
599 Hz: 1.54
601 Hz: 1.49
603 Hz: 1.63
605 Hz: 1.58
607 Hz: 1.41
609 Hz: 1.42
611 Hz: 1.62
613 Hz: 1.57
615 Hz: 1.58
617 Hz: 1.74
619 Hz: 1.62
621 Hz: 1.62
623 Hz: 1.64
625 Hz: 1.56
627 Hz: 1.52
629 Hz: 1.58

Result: 1.39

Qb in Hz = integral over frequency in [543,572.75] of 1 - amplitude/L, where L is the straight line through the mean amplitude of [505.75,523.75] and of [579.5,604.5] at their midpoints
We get -5.0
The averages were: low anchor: 1.13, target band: 1.59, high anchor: 1.55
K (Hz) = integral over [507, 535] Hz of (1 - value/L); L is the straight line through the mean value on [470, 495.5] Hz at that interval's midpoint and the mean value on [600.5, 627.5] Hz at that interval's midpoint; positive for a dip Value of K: 5.2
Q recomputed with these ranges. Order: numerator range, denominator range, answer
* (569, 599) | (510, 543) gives 1.33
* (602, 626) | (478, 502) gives 1.34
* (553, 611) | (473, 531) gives 1.37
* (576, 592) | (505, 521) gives 1.33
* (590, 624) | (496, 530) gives 1.47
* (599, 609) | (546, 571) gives 0.95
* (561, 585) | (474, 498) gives 1.29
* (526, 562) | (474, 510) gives 1.22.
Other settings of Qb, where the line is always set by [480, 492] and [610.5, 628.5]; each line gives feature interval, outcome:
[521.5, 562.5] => 0.6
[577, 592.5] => -0.4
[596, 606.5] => 0.0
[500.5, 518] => 2.0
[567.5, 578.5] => -1.0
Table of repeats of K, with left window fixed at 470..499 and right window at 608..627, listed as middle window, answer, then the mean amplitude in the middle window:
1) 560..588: -2.1 Hz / 1.59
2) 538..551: -1.5 Hz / 1.56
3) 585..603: -0.3 Hz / 1.55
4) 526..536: 1.5 Hz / 1.16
